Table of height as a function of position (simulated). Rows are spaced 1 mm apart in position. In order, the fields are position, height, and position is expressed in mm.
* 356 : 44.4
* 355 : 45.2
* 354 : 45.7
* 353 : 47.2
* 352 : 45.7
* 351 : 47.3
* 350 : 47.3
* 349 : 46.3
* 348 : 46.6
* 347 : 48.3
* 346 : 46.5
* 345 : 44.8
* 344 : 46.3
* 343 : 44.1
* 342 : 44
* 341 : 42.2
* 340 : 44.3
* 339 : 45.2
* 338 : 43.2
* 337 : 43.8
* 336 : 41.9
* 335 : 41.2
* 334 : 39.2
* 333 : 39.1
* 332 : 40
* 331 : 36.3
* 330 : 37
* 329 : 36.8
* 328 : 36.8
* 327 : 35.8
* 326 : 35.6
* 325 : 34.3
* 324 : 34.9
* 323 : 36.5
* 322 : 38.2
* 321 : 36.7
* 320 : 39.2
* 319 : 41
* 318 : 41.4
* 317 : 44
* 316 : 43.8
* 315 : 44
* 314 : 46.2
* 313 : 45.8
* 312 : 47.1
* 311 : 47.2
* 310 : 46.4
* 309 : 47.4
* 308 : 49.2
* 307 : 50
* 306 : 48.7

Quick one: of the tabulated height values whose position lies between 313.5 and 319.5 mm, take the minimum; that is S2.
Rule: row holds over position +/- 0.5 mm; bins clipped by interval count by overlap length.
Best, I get 41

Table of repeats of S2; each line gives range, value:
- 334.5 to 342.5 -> 41.2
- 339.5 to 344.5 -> 42.2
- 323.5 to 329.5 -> 34.3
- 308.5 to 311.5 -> 46.4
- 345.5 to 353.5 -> 45.7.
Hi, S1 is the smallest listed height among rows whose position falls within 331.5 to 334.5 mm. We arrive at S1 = 39.1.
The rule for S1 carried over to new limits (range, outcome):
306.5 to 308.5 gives 49.2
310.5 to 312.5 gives 47.1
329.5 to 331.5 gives 36.3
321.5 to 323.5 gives 36.5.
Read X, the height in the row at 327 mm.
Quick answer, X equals 35.8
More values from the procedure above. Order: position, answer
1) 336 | 41.9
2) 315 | 44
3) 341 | 42.2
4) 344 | 46.3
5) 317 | 44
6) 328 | 36.8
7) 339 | 45.2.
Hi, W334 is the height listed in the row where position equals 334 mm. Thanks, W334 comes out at 39.2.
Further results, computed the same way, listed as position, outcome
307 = 50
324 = 34.9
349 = 46.3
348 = 46.6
